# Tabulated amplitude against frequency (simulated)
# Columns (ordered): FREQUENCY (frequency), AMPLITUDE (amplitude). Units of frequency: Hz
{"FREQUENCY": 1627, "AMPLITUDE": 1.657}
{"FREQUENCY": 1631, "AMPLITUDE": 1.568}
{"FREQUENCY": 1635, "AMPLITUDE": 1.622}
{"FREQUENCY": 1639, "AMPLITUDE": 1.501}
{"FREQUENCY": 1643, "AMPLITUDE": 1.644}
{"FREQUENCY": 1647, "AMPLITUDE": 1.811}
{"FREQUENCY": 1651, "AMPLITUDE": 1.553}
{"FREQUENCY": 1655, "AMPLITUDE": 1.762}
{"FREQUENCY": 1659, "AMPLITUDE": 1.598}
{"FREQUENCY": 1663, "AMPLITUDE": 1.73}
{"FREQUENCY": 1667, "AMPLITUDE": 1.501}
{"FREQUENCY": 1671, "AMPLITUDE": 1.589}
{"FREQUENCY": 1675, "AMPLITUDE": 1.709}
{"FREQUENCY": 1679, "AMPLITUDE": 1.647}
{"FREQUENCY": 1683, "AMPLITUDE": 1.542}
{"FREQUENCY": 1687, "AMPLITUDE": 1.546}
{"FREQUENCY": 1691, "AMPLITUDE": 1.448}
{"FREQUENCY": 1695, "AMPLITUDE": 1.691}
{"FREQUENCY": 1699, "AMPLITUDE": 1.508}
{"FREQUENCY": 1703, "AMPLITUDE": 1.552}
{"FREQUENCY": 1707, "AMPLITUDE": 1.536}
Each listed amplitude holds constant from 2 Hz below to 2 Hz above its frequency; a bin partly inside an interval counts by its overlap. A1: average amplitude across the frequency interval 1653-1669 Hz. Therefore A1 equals 1.65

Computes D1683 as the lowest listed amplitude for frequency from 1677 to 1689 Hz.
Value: 1.542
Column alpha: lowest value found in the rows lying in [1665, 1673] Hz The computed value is 1.501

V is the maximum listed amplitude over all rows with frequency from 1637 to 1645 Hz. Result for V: 1.644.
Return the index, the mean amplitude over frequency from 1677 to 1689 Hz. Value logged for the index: 1.58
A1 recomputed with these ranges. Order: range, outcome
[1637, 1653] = 1.63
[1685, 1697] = 1.56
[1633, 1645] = 1.59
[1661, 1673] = 1.61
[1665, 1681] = 1.61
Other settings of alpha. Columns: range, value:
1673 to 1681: 1.647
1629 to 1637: 1.568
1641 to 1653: 1.553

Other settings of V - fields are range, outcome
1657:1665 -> 1.73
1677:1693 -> 1.647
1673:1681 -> 1.709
